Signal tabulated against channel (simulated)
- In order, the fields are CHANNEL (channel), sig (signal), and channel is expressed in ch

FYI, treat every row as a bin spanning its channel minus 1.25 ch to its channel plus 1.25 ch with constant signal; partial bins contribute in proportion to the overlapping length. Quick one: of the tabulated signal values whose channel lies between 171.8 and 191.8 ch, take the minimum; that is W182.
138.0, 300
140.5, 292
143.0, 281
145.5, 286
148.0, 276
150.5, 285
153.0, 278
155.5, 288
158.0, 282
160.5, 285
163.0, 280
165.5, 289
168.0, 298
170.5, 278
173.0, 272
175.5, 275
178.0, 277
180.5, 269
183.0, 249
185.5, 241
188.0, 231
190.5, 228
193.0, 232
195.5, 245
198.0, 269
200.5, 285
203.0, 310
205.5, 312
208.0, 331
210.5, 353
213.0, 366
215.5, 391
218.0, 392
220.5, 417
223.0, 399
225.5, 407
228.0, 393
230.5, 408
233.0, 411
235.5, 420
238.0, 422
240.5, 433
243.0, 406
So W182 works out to 228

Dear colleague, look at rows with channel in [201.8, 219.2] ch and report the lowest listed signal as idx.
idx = 310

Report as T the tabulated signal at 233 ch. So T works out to 411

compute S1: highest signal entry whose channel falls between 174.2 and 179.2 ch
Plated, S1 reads 277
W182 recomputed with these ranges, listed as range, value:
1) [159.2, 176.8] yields 272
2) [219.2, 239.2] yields 393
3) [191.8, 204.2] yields 232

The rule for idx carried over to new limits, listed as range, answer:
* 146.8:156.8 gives 276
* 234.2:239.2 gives 420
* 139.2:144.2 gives 281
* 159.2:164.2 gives 280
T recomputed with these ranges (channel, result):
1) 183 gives 249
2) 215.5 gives 391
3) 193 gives 232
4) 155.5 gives 288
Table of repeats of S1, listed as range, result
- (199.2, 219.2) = 392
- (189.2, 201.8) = 285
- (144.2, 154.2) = 286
